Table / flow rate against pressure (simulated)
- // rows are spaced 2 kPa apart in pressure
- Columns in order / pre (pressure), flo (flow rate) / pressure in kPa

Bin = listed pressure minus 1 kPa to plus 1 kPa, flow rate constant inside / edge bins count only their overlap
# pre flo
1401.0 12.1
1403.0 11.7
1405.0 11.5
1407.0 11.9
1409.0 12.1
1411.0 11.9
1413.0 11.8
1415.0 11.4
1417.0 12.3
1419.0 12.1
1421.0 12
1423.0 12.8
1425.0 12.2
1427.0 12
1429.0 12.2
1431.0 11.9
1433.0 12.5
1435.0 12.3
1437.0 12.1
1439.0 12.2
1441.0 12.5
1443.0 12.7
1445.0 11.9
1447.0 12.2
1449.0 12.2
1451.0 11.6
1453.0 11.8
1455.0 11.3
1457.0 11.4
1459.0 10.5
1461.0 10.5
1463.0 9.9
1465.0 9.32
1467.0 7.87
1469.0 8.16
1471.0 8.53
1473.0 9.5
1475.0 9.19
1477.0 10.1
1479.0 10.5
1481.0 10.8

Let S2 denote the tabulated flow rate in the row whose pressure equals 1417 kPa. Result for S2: 12.3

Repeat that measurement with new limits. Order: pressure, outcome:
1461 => 10.5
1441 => 12.5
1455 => 11.3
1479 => 10.5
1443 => 12.7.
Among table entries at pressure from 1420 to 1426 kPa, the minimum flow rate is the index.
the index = 12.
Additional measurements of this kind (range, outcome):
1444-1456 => 11.3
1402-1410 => 11.5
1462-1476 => 7.87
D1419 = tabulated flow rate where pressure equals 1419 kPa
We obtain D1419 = 12.1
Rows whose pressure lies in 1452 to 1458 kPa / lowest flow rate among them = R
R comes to 11.3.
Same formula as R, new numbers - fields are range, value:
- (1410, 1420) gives 11.4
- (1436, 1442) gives 12.1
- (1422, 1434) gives 11.9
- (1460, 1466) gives 9.32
